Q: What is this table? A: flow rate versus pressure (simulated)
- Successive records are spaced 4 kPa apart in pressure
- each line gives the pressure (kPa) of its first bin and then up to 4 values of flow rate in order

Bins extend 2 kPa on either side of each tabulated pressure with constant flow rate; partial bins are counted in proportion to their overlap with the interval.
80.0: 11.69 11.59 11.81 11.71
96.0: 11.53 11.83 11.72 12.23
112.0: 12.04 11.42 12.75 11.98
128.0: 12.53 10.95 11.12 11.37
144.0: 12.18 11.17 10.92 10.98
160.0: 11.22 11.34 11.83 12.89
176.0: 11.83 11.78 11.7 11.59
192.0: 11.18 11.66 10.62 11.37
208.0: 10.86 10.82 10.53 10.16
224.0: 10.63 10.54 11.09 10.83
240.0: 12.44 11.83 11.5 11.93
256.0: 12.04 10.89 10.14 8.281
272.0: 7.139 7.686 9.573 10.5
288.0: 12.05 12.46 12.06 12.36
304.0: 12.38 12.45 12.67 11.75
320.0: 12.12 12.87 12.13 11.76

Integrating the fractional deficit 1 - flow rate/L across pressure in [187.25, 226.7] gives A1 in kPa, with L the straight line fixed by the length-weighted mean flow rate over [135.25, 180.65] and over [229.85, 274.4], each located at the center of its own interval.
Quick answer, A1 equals 0.7 kPa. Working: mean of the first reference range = 11.6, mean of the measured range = 10.9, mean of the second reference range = 10.7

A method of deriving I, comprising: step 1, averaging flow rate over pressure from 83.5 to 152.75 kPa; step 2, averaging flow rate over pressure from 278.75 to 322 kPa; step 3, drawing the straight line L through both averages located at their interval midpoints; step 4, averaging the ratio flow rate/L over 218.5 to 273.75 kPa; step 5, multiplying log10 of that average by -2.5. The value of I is 0.11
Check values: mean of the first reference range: 11.7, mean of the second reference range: 11.9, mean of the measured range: 10.7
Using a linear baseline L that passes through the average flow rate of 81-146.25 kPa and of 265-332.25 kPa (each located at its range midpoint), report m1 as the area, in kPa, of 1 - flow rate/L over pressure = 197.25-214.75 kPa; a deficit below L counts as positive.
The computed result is 0.8 kPa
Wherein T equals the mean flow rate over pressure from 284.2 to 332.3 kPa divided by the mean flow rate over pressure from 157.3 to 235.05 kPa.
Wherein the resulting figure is 1.09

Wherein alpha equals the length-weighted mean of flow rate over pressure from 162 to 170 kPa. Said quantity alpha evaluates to 11.6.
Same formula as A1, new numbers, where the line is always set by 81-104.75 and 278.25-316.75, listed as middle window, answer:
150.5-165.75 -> 0.8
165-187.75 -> -0.4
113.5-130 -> -0.6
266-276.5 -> 3.7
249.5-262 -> 0.2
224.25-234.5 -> 0.9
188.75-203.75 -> 0.7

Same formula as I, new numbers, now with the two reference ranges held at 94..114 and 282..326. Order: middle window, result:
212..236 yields 0.135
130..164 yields 0.064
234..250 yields 0.038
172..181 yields -0.007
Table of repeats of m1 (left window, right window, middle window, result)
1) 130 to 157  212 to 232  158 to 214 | -3.1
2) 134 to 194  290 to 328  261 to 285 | 6.4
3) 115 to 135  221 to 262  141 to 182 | 0.4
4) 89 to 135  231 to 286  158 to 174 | -0.7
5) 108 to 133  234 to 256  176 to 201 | 0.8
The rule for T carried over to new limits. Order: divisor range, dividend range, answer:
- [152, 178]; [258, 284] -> 0.78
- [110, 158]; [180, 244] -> 0.96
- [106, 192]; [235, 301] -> 0.92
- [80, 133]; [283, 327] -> 1.03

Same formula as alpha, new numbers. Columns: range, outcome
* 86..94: 11.8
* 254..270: 10.3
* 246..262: 11.6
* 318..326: 12.5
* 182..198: 11.5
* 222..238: 10.8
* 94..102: 11.7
